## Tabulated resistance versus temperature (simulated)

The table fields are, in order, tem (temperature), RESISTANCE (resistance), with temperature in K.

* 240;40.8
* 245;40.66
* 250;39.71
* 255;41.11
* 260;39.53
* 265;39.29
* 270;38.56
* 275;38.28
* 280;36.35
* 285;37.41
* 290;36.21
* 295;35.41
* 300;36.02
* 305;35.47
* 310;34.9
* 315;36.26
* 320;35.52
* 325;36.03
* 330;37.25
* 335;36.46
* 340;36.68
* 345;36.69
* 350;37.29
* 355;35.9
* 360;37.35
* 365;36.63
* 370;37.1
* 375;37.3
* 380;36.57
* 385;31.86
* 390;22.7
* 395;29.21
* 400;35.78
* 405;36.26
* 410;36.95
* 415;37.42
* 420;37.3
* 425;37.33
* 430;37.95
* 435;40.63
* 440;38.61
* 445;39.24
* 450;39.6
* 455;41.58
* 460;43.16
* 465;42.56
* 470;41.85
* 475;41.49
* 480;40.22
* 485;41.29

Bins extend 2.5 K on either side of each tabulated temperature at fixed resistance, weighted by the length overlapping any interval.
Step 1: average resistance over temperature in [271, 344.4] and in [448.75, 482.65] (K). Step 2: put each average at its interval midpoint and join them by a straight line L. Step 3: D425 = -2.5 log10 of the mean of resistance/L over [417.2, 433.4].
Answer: 0.07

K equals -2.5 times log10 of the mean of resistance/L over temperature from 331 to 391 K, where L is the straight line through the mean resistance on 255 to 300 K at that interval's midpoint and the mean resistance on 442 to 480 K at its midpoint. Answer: 0.11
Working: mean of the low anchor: 37.7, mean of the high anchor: 41.2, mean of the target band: 35.6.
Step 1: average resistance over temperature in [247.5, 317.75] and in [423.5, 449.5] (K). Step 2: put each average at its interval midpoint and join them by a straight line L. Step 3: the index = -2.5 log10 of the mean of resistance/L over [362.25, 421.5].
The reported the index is 0.12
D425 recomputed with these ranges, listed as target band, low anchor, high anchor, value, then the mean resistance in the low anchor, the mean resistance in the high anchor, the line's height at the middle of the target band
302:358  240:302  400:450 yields 0.06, 38.3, 37.9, 38.2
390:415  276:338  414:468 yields 0.15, 36.2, 39.7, 38.7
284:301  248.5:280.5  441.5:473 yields 0.09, 39.1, 41.2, 39.4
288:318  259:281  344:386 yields 0.06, 38.5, 36.4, 37.8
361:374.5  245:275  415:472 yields 0.08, 39.6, 39.9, 39.8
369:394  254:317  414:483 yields 0.19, 37.2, 40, 38.8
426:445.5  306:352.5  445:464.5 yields 0.04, 36.3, 41.3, 40.5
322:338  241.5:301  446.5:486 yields 0.08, 38.3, 41.4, 39.2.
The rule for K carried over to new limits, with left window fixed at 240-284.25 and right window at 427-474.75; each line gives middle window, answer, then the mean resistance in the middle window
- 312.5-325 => 0.11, 35.9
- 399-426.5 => 0.10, 36.9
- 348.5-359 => 0.09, 36.6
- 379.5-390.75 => 0.30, 30.5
